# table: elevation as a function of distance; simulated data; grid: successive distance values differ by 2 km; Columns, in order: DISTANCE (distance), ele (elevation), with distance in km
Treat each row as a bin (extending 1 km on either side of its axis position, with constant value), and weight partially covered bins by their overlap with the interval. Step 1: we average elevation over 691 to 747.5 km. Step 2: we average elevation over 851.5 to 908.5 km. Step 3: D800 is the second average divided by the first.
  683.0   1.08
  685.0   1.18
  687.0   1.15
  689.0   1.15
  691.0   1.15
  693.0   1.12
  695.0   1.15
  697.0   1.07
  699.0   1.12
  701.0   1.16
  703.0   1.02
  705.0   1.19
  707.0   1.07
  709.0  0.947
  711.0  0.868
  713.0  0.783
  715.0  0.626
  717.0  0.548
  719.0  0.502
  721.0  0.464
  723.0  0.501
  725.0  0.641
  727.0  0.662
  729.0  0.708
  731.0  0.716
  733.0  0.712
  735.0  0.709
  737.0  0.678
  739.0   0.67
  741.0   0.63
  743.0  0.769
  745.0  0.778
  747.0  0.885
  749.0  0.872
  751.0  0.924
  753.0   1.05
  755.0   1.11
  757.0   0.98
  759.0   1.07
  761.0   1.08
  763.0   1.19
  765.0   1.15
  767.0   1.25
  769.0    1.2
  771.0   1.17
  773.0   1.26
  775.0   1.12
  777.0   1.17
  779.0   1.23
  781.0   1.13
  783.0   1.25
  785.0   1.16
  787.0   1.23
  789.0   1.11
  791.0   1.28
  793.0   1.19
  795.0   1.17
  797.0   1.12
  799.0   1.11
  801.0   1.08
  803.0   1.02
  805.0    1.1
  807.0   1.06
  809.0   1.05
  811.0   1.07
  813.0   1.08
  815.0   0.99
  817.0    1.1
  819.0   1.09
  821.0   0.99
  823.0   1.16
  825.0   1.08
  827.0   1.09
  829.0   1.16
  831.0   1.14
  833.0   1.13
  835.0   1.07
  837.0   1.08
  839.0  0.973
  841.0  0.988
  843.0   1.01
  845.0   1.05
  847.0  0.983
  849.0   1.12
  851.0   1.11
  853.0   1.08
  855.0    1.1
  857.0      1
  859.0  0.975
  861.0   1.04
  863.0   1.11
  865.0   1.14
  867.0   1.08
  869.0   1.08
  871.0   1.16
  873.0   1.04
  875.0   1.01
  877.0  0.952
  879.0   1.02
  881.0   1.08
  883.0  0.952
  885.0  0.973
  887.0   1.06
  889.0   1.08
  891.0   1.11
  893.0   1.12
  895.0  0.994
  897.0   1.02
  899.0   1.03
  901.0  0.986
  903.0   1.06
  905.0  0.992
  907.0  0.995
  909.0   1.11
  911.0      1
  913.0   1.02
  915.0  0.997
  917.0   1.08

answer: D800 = 1.3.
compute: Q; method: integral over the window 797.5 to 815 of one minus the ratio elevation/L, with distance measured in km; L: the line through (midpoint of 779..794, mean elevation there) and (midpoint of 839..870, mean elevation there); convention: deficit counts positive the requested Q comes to 1.31 km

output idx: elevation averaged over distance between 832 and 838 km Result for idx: 1.09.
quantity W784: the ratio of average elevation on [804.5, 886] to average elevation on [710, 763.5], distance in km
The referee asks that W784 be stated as 1.4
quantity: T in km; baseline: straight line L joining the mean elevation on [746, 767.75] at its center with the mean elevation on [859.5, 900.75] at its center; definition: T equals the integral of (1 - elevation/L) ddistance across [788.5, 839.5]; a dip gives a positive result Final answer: -2.3 km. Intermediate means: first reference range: 1.05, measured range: 1.1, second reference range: 1.05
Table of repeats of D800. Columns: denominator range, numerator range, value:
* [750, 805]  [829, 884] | 0.93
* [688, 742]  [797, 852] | 1.28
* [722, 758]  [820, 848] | 1.37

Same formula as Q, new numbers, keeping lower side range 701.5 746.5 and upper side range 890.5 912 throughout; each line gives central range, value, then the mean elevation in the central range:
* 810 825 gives -2.9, 1.07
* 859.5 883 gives -1.7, 1.06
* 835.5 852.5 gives -1.8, 1.04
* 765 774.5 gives -4.5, 1.21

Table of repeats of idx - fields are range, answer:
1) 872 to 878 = 1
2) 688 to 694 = 1.14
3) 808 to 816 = 1.05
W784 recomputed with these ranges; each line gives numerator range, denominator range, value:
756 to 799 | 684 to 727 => 1.27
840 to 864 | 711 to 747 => 1.57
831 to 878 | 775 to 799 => 0.90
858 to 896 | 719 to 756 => 1.42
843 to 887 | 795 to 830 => 0.97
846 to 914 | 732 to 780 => 1.06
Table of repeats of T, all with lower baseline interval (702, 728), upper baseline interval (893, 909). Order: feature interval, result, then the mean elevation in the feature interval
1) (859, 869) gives -1.12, 1.08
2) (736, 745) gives 1.09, 0.697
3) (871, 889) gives -0.53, 1.02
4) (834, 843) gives -0.89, 1.03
